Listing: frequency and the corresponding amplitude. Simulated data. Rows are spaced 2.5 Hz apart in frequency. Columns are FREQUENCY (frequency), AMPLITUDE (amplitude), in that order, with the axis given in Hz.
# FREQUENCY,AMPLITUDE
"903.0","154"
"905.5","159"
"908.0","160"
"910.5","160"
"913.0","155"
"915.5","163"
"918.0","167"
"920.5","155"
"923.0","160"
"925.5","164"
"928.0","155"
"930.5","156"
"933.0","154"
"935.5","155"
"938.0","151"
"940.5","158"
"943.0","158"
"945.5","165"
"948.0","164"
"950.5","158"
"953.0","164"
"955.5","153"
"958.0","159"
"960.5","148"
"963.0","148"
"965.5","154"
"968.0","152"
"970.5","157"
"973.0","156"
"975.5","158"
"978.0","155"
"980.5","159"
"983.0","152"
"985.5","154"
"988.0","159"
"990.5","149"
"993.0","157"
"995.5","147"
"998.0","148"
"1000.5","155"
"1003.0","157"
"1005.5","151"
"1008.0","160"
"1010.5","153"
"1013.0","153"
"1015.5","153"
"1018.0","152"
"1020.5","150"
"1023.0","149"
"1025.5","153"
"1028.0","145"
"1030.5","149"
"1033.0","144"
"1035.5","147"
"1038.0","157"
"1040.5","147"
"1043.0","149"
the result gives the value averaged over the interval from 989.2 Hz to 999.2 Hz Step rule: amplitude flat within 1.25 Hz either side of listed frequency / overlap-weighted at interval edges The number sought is 150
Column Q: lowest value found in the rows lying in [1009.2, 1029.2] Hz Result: 145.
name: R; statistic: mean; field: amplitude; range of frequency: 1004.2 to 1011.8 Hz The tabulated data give 155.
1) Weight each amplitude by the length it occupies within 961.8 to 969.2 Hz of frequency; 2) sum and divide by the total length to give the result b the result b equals 151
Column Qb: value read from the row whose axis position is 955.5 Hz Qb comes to 153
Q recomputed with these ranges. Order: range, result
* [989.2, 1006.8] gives 147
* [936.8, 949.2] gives 151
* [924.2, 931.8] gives 155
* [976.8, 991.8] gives 149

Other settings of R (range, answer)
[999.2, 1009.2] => 156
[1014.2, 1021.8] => 152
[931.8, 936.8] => 154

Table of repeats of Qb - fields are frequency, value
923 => 160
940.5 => 158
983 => 152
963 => 148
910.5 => 160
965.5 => 154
